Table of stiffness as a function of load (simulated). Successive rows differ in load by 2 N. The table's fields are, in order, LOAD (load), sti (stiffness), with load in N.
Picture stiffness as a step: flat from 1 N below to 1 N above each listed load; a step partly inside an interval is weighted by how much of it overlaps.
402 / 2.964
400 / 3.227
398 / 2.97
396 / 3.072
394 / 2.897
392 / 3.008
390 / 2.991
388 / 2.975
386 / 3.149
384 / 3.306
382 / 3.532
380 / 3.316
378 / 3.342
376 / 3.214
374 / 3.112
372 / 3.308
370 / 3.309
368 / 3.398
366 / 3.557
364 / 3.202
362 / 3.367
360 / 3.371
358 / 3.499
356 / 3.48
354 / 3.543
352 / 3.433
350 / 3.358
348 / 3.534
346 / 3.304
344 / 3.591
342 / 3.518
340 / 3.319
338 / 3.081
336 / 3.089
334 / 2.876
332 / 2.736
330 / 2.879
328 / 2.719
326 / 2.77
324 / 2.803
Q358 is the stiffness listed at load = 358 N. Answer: 3.499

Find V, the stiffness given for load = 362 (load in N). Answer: 3.367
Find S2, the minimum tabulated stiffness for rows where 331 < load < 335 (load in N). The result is 2.736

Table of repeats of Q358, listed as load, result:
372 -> 3.308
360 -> 3.371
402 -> 2.964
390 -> 2.991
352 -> 3.433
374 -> 3.112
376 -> 3.214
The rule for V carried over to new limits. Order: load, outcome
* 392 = 3.008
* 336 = 3.089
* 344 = 3.591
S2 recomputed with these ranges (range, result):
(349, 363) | 3.358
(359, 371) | 3.202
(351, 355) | 3.433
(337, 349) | 3.081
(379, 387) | 3.149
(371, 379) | 3.112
